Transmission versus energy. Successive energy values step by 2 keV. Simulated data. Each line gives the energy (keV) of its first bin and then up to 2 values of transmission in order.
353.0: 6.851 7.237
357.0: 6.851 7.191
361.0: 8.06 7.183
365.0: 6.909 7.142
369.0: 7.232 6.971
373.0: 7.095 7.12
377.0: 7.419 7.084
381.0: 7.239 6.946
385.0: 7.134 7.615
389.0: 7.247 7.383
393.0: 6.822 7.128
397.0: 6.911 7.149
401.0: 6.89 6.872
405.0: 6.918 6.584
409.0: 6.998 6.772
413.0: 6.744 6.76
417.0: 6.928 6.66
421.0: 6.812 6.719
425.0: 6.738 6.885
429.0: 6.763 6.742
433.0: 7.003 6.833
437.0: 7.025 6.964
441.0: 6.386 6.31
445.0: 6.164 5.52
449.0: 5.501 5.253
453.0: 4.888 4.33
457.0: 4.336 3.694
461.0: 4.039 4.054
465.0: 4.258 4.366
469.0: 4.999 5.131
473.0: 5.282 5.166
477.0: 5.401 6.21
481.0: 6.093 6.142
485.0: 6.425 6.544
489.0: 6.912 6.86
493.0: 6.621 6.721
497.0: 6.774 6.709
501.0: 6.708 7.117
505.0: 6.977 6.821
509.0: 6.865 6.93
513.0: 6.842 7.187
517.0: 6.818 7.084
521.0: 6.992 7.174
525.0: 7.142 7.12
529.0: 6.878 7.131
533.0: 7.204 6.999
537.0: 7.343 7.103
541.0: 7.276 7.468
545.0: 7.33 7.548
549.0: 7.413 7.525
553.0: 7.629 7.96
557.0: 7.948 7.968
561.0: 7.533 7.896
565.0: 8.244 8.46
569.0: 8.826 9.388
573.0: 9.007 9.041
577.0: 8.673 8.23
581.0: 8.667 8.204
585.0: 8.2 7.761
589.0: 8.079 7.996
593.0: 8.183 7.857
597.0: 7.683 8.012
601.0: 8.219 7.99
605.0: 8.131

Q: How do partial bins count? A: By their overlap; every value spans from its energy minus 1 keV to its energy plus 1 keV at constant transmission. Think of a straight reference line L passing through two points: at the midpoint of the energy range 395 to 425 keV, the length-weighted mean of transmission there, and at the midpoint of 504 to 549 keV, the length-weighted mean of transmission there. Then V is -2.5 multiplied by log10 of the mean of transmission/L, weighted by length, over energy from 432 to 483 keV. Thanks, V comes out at 0.27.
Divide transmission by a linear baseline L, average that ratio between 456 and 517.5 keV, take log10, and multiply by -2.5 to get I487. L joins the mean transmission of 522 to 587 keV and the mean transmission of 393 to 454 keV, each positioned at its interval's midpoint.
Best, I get 0.21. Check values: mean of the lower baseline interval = 6.6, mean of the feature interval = 5.96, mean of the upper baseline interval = 7.83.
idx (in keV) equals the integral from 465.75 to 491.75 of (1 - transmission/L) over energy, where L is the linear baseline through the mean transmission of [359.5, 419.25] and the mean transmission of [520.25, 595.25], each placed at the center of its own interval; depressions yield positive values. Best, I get 5.88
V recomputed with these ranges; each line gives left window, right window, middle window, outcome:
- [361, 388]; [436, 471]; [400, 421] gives -0.09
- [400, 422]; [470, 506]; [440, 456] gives 0.19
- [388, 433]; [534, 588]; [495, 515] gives 0.11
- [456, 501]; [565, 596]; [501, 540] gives -0.04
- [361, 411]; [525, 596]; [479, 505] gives 0.14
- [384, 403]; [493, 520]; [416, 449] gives 0.07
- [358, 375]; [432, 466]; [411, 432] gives -0.13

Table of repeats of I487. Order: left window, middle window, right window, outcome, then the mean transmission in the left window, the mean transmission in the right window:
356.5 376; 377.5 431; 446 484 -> -0.102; 7.18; 4.98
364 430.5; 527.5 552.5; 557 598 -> 0.106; 6.99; 8.29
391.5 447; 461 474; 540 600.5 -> 0.478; 6.78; 8.07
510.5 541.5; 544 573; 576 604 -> -0.055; 7.08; 8.13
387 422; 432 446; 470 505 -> 0.001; 6.94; 6.3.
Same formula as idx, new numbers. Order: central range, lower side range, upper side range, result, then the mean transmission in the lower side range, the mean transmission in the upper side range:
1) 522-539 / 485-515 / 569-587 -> 0.9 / 6.81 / 8.63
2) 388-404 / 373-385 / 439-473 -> -0.9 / 7.15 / 5.02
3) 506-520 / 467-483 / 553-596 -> -0.9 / 5.44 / 8.28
